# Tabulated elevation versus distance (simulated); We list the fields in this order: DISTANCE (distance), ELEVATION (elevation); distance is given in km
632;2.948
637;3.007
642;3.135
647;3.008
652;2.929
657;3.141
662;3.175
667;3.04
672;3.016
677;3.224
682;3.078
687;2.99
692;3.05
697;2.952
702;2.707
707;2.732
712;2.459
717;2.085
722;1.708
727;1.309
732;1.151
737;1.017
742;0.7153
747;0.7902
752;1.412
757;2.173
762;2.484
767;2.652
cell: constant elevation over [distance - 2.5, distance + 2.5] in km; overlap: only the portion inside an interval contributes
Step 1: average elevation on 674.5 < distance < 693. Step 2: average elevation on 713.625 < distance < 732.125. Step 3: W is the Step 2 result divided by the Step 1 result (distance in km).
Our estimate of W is 0.54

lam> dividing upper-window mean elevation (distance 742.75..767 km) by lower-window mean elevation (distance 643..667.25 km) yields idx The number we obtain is 0.57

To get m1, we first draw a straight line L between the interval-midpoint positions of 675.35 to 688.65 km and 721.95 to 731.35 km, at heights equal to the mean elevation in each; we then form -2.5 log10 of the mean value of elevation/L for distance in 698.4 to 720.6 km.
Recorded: -0.21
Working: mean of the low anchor 3.1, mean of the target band 2.48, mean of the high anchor 1.39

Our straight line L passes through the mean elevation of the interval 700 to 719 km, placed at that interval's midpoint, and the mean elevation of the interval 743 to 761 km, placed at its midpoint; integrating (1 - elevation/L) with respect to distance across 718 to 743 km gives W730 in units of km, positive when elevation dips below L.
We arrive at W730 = 9.5 km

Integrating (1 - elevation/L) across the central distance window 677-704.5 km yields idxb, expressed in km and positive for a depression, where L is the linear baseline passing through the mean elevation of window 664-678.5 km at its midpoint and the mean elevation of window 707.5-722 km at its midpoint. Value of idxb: -2.8 km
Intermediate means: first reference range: 3.09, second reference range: 2.24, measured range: 2.98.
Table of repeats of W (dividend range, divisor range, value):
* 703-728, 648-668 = 0.70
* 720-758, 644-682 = 0.40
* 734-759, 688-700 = 0.40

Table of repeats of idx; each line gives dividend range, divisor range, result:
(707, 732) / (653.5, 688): 0.61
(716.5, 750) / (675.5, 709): 0.41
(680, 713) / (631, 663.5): 0.94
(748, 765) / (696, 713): 0.71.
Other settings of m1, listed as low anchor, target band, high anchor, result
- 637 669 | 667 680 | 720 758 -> -0.18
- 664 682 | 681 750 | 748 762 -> 0.24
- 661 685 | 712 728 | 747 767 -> 0.31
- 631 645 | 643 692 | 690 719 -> -0.07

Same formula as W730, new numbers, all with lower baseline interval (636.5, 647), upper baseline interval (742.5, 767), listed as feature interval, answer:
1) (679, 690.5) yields -2.2 km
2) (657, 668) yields -1.2 km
